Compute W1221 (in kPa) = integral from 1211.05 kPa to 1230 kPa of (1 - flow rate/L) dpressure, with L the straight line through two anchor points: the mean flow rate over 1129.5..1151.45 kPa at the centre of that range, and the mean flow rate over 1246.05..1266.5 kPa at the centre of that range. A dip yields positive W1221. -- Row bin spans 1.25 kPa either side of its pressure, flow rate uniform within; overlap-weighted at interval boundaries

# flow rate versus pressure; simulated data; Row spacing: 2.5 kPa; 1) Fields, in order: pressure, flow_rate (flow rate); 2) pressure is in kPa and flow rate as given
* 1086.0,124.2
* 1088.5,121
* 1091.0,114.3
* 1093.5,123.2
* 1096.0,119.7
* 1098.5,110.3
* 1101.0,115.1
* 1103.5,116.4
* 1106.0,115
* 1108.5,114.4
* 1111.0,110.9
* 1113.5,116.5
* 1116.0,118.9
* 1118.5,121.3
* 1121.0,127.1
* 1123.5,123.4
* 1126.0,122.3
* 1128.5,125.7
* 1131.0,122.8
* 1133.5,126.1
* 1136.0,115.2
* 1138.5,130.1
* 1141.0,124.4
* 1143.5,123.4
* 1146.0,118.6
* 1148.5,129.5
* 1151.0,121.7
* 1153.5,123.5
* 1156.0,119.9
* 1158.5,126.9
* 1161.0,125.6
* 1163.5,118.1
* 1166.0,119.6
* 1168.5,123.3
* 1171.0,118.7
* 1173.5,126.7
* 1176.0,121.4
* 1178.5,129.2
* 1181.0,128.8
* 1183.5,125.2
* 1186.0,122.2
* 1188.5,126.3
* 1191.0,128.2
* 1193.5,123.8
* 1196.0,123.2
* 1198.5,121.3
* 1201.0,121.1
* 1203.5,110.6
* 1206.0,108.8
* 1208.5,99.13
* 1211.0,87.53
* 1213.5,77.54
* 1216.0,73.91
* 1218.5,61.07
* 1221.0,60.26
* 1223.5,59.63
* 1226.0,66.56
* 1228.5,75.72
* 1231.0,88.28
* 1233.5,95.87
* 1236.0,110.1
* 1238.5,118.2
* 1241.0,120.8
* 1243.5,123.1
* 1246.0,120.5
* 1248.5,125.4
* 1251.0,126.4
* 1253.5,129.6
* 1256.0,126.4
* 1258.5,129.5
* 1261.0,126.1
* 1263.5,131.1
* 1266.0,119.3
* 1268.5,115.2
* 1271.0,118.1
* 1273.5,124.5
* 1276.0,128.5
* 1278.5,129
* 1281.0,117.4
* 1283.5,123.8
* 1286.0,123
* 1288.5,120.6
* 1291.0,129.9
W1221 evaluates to 8.5 kPa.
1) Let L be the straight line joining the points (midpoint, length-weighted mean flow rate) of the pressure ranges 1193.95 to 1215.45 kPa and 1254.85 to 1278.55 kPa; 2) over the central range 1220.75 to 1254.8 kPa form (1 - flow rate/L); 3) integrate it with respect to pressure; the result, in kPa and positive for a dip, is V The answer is 4.0 kPa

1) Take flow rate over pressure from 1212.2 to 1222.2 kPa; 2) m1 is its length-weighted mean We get 68.3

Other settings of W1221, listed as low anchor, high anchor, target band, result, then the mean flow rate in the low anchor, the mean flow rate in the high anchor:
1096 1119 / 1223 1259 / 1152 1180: -2.67 kPa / 115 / 108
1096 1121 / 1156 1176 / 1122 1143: -0.88 kPa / 116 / 122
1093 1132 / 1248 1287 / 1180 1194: -0.48 kPa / 119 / 125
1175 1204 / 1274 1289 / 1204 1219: 4.44 kPa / 124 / 124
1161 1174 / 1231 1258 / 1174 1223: 5.25 kPa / 121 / 118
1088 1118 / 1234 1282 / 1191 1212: 1.25 kPa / 116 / 123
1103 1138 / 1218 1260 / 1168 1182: -1.56 kPa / 120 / 103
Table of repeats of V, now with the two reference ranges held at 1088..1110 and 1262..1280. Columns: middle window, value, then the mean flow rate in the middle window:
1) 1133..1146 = -0.6 kPa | 123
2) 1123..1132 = -0.5 kPa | 124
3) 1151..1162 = -0.5 kPa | 124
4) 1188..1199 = -0.4 kPa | 125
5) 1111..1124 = -0.3 kPa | 120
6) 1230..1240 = 1.5 kPa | 104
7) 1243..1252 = -0.1 kPa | 124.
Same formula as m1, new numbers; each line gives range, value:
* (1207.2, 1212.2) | 93.5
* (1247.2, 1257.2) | 127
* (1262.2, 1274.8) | 122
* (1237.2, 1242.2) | 119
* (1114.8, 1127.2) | 123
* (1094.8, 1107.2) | 115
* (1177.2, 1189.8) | 126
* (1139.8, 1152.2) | 124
